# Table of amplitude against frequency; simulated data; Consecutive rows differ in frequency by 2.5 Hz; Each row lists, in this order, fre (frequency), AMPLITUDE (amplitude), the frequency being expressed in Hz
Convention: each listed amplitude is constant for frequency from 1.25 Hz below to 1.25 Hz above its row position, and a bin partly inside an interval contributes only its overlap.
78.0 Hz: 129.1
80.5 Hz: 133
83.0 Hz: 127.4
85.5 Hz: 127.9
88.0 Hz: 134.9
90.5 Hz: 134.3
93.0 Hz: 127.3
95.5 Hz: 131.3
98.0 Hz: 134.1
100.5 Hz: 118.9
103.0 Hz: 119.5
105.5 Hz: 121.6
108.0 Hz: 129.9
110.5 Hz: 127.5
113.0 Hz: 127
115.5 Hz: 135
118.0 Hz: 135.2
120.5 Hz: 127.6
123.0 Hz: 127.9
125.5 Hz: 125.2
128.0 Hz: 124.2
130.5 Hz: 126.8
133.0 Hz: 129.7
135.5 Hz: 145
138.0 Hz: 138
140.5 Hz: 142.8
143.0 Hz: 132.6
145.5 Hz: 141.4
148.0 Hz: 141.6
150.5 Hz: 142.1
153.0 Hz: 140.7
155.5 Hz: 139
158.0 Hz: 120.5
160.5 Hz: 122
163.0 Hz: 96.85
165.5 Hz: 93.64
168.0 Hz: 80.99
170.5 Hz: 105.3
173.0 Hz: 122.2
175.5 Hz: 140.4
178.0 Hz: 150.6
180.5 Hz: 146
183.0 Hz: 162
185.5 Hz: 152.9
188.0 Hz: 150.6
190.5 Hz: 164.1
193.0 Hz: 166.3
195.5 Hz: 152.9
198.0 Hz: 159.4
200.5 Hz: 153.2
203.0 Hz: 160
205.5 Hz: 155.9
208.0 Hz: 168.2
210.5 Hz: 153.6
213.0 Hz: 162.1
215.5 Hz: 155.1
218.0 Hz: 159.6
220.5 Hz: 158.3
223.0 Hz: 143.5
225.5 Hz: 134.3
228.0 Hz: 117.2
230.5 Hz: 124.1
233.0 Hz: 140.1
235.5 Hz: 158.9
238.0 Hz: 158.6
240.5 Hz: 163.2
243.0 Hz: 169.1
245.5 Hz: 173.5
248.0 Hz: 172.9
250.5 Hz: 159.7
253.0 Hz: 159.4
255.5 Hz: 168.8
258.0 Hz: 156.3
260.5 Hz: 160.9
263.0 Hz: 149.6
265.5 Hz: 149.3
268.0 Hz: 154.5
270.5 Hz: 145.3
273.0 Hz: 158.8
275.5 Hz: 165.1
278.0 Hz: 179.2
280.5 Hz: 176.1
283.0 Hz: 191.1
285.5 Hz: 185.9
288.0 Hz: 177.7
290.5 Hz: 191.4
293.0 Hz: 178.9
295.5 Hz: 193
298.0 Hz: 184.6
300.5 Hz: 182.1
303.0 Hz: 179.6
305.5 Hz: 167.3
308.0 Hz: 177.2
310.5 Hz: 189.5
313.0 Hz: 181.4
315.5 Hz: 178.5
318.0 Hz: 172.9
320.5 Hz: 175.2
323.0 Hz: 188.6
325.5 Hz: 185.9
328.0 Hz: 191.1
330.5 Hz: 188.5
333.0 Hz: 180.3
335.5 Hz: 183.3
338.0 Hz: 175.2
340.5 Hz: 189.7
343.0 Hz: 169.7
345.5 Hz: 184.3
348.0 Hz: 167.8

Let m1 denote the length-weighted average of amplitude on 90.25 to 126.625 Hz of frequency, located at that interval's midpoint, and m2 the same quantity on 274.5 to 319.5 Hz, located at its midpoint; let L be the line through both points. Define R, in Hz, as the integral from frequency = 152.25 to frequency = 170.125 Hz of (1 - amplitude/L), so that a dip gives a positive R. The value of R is 3.8 Hz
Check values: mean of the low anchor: 128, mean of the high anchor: 181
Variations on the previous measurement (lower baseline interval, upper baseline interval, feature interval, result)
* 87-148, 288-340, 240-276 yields 1.5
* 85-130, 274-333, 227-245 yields 1.6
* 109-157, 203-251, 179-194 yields -1.2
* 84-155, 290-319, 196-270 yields 3.2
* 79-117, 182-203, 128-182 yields 6.4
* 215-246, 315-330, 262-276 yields 0.9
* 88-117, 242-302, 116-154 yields 0.5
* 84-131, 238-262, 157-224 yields 3.1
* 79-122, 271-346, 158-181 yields 4.6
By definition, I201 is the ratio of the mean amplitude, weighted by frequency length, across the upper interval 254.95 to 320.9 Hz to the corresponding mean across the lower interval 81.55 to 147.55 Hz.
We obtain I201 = 1.32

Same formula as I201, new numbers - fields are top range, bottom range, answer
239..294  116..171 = 1.32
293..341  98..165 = 1.40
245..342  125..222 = 1.24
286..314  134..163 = 1.35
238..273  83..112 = 1.25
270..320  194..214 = 1.13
